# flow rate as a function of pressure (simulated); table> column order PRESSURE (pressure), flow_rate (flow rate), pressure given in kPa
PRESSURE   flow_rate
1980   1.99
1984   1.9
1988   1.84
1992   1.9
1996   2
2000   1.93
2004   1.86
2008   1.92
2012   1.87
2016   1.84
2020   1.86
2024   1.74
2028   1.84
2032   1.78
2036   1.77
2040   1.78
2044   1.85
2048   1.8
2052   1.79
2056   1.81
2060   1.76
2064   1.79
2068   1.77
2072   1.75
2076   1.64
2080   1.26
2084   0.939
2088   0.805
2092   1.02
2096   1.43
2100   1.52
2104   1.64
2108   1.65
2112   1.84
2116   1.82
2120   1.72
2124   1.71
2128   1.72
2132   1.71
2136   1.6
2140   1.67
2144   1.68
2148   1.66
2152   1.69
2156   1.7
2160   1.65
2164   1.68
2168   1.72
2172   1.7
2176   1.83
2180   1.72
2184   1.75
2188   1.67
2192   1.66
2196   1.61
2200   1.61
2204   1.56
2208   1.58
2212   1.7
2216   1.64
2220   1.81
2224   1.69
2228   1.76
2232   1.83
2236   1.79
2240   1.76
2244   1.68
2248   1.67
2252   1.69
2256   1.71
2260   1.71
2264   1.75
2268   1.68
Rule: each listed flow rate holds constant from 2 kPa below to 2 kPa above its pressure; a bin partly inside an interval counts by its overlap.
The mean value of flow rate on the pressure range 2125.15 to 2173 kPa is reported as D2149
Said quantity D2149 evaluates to 1.68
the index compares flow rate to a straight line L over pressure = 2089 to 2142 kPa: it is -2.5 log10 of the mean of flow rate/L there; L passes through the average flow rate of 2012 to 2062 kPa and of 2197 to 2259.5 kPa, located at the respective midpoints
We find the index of 0.10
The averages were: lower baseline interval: 1.8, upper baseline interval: 1.7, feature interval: 1.6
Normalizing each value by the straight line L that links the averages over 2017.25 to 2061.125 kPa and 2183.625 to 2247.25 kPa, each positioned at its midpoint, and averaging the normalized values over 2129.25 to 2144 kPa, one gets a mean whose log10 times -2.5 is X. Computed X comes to 0.05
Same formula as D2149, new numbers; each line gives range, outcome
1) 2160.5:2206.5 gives 1.68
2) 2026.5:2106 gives 1.59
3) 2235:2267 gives 1.72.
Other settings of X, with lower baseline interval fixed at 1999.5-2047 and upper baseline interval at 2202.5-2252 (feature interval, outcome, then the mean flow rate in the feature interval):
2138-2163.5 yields 0.05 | 1.68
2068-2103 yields 0.32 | 1.33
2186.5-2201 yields 0.06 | 1.64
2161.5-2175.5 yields 0.02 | 1.71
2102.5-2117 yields 0.03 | 1.74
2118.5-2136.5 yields 0.04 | 1.7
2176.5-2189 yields 0.00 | 1.73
